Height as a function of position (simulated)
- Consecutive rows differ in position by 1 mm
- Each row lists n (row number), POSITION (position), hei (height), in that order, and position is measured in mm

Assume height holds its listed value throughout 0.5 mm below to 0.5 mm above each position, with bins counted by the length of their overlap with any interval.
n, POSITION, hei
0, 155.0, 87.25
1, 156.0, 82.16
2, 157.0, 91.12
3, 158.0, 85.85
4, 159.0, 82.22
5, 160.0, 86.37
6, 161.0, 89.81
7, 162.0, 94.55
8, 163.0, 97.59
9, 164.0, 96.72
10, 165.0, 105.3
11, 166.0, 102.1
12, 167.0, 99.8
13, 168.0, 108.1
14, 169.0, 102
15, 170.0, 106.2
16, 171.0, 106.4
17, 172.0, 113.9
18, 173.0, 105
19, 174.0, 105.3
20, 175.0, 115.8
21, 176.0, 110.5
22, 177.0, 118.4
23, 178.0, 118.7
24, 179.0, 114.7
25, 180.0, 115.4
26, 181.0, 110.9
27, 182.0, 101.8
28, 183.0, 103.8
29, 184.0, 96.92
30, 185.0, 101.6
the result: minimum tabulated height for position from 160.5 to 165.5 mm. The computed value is 89.81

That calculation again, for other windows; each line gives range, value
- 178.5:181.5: 110.9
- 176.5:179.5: 114.7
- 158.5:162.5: 82.22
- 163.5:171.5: 96.72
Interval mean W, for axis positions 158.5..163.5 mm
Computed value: 90.1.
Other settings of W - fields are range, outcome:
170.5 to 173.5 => 108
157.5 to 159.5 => 84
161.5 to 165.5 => 98.5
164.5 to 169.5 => 103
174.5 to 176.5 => 113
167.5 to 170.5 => 105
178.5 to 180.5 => 115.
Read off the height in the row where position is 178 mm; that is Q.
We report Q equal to 118.7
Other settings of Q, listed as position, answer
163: 97.59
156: 82.16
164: 96.72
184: 96.92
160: 86.37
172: 113.9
